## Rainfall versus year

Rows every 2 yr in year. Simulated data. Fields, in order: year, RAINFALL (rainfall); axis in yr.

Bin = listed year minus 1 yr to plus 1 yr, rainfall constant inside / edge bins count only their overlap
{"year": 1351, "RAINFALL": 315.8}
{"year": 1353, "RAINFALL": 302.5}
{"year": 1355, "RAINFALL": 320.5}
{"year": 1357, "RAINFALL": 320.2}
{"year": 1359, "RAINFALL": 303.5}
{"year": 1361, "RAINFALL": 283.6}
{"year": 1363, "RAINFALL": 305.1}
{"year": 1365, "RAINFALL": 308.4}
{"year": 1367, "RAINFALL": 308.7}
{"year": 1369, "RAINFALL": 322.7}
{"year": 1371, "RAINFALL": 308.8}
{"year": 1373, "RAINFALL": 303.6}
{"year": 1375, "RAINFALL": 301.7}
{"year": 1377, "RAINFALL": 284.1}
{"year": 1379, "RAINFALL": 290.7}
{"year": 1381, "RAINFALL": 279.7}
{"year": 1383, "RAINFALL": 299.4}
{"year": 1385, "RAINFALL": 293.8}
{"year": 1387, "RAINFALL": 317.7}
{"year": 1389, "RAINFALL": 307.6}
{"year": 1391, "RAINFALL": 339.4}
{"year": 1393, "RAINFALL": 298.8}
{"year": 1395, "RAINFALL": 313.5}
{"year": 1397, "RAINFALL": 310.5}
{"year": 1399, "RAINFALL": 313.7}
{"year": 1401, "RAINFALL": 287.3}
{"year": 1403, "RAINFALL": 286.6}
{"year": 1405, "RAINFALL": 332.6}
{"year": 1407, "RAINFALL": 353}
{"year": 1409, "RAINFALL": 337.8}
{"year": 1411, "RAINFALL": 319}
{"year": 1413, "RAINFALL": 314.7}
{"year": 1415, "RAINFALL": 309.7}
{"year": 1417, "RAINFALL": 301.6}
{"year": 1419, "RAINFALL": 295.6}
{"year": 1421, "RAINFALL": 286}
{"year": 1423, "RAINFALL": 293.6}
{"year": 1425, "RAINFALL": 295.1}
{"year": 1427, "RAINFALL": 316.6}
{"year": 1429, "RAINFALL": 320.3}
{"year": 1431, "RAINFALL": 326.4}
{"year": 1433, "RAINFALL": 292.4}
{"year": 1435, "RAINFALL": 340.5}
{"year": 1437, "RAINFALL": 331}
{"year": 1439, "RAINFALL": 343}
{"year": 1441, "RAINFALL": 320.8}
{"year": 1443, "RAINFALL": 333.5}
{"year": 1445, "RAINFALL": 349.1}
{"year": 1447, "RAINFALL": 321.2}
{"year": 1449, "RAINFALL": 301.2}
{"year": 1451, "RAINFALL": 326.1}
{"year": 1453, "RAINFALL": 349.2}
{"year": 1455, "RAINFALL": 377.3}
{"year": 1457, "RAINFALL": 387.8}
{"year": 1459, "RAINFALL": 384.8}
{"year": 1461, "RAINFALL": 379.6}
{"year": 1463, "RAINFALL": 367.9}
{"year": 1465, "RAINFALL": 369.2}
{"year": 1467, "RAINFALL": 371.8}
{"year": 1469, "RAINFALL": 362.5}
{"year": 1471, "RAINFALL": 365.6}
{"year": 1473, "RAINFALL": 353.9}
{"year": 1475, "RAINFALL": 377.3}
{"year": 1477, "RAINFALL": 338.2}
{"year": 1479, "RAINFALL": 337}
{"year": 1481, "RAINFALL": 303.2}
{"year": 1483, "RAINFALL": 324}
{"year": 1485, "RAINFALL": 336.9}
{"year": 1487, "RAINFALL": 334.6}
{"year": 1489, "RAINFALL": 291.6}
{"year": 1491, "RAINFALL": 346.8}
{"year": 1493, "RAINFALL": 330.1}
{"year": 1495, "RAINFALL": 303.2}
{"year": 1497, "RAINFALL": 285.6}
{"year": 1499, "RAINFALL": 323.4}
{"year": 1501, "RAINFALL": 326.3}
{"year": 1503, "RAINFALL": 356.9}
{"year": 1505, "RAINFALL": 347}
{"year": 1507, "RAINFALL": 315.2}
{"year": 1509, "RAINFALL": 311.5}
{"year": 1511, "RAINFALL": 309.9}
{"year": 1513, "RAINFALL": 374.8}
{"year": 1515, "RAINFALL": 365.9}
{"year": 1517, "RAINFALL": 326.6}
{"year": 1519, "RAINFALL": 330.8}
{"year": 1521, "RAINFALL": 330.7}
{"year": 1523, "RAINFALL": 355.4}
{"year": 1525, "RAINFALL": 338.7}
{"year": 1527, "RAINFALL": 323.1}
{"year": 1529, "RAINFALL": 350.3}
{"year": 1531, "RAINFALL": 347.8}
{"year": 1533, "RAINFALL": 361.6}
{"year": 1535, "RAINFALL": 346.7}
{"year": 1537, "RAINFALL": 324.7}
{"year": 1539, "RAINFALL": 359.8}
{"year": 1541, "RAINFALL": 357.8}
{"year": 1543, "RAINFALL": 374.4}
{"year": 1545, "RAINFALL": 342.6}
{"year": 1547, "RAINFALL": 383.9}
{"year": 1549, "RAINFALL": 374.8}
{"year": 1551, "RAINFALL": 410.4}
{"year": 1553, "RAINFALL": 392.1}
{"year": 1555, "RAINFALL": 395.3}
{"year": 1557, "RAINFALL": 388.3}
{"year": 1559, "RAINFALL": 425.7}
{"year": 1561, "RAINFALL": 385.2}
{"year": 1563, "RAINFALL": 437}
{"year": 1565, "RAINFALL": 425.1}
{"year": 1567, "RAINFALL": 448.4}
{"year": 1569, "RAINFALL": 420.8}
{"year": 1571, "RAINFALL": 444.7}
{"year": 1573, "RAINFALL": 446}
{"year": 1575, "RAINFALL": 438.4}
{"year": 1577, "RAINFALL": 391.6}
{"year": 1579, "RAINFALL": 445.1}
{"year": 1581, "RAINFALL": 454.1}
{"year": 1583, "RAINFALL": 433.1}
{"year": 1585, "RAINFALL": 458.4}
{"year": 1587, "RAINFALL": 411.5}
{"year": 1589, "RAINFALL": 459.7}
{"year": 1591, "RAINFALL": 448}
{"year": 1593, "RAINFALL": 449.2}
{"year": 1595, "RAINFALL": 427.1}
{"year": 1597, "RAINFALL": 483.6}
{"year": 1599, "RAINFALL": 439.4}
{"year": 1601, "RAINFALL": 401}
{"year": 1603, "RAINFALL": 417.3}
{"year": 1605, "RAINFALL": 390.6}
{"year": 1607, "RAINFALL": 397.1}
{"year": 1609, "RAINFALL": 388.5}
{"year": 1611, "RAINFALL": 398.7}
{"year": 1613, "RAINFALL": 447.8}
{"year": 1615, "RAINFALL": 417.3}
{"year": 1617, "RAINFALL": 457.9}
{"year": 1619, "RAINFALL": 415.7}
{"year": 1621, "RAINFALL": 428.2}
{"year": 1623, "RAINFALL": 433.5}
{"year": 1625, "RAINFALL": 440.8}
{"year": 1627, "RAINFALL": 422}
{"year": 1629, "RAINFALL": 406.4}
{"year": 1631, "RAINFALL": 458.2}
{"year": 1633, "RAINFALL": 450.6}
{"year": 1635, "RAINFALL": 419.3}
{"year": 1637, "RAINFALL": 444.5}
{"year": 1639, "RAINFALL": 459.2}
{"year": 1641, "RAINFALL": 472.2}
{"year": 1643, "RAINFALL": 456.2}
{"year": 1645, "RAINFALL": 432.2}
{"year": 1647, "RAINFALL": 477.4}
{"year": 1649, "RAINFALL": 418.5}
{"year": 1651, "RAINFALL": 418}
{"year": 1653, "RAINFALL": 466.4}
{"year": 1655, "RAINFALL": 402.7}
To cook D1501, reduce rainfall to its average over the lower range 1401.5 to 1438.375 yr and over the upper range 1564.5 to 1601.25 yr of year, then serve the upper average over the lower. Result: 1.4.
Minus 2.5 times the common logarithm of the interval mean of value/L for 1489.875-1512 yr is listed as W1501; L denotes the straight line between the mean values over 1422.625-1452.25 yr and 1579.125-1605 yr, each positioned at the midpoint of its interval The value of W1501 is 0.15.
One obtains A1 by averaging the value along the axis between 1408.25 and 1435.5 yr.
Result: 310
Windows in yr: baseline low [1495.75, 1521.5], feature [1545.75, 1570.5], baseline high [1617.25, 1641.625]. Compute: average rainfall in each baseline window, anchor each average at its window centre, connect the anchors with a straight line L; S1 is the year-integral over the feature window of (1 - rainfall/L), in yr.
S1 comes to -2.15 yr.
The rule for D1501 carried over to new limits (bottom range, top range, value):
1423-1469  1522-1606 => 1.18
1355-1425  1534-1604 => 1.34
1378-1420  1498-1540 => 1.10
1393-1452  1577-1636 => 1.36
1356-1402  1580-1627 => 1.41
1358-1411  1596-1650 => 1.41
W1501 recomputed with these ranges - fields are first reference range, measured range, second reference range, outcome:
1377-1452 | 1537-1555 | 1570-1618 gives 0.075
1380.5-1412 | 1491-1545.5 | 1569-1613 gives 0.145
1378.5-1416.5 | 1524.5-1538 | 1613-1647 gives 0.129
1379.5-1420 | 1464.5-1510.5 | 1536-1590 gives 0.087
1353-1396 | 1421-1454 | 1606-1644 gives 0.052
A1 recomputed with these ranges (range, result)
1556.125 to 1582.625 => 427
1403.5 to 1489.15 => 334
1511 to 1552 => 353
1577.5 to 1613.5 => 430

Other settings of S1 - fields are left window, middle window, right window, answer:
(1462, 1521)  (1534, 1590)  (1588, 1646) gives -2.1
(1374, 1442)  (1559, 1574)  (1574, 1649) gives -0.8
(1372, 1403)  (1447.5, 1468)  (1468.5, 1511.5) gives -2.5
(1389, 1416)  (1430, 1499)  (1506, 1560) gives -1.0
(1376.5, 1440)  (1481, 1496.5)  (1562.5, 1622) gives 1.8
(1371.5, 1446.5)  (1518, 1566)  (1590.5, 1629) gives 2.3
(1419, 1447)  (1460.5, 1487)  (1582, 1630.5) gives -0.6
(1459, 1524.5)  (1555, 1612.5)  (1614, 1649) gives -3.0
